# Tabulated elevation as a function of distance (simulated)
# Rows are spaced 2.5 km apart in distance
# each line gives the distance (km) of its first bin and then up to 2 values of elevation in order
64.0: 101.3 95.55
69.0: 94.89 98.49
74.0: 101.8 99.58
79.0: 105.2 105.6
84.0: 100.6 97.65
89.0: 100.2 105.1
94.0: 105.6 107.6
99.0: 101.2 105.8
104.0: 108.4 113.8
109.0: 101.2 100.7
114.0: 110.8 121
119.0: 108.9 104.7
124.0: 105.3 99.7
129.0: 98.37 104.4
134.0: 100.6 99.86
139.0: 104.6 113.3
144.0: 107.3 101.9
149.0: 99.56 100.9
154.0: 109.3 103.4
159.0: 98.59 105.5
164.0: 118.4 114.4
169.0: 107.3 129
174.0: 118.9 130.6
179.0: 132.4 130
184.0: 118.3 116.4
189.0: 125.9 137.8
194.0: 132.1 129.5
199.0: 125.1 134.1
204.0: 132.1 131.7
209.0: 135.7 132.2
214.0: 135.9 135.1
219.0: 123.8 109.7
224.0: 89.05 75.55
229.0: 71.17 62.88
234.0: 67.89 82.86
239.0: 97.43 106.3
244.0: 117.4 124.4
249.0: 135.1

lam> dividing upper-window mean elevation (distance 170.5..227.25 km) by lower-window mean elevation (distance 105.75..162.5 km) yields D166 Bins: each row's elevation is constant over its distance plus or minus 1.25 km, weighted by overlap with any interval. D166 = 1.2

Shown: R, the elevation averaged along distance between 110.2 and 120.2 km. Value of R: 110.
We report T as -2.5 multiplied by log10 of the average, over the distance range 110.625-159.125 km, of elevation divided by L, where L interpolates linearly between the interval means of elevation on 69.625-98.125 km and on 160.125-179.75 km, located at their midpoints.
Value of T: 0.073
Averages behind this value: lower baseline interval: 102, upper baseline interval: 119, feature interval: 105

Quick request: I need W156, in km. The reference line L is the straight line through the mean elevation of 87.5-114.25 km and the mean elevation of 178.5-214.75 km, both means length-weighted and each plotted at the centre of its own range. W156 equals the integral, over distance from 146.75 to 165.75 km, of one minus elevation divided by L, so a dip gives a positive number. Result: 2.3 km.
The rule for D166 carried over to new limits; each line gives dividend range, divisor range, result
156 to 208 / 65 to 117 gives 1.19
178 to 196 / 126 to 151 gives 1.24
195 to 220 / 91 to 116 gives 1.24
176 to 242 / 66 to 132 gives 1.11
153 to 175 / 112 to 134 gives 1.05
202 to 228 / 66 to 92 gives 1.20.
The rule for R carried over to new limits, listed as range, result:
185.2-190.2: 121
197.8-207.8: 131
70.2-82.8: 102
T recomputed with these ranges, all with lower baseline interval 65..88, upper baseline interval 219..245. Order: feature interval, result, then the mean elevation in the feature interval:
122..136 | -0.058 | 102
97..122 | -0.106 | 108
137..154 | -0.102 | 105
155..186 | -0.244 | 117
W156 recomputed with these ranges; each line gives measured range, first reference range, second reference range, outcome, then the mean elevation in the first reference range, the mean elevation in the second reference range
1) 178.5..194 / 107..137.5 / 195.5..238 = -2.7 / 105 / 110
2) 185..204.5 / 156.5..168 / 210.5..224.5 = -2.0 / 109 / 122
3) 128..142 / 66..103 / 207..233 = 0.1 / 102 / 107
